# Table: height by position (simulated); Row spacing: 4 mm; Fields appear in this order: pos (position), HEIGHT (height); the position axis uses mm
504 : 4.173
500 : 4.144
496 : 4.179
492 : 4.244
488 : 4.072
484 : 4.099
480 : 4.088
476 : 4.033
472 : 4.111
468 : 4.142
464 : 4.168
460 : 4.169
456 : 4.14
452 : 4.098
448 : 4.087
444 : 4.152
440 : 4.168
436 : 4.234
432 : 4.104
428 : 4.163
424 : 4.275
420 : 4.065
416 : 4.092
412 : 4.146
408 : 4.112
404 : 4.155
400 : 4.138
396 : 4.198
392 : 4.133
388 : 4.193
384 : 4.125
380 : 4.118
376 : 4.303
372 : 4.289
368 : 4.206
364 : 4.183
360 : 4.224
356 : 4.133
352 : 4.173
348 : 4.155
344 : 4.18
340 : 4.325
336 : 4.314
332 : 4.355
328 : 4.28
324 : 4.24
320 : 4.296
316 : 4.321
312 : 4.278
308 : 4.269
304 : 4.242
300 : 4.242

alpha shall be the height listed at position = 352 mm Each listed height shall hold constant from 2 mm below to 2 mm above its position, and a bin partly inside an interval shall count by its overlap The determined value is 4.173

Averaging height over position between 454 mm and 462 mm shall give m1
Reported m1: 4.15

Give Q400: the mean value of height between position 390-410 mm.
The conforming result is 4.15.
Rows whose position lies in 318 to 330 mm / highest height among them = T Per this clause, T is 4.296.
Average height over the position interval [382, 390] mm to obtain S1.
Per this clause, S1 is 4.16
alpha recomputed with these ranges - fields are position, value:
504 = 4.173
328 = 4.28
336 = 4.314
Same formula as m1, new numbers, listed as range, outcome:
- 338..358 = 4.19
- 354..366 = 4.18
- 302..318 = 4.28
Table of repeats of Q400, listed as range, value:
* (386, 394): 4.16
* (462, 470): 4.16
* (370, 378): 4.3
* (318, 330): 4.27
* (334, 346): 4.27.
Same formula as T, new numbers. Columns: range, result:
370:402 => 4.303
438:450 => 4.168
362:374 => 4.289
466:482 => 4.142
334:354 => 4.325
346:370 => 4.224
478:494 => 4.244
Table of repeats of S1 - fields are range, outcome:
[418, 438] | 4.17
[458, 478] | 4.12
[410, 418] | 4.12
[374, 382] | 4.21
